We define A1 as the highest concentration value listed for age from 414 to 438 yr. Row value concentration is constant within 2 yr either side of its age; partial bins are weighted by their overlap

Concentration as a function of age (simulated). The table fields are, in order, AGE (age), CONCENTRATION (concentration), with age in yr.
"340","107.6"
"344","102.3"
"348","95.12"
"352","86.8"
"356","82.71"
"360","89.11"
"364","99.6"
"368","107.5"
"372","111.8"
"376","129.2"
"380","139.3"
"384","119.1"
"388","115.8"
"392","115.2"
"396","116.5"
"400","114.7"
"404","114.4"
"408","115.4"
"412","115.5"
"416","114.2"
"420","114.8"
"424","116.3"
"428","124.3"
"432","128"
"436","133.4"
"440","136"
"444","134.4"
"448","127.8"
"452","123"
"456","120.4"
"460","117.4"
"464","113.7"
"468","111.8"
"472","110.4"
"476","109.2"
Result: 133.4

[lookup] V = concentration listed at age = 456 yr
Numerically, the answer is 120.4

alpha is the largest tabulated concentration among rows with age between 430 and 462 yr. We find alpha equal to 136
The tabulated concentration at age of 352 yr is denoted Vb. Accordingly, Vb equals 86.8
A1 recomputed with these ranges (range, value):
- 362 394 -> 139.3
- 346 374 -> 111.8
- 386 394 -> 115.8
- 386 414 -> 116.5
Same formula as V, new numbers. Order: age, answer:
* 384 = 119.1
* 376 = 129.2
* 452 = 123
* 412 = 115.5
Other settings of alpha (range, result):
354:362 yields 89.11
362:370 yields 107.5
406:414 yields 115.5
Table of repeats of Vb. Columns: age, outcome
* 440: 136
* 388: 115.8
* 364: 99.6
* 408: 115.4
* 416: 114.2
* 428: 124.3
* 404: 114.4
